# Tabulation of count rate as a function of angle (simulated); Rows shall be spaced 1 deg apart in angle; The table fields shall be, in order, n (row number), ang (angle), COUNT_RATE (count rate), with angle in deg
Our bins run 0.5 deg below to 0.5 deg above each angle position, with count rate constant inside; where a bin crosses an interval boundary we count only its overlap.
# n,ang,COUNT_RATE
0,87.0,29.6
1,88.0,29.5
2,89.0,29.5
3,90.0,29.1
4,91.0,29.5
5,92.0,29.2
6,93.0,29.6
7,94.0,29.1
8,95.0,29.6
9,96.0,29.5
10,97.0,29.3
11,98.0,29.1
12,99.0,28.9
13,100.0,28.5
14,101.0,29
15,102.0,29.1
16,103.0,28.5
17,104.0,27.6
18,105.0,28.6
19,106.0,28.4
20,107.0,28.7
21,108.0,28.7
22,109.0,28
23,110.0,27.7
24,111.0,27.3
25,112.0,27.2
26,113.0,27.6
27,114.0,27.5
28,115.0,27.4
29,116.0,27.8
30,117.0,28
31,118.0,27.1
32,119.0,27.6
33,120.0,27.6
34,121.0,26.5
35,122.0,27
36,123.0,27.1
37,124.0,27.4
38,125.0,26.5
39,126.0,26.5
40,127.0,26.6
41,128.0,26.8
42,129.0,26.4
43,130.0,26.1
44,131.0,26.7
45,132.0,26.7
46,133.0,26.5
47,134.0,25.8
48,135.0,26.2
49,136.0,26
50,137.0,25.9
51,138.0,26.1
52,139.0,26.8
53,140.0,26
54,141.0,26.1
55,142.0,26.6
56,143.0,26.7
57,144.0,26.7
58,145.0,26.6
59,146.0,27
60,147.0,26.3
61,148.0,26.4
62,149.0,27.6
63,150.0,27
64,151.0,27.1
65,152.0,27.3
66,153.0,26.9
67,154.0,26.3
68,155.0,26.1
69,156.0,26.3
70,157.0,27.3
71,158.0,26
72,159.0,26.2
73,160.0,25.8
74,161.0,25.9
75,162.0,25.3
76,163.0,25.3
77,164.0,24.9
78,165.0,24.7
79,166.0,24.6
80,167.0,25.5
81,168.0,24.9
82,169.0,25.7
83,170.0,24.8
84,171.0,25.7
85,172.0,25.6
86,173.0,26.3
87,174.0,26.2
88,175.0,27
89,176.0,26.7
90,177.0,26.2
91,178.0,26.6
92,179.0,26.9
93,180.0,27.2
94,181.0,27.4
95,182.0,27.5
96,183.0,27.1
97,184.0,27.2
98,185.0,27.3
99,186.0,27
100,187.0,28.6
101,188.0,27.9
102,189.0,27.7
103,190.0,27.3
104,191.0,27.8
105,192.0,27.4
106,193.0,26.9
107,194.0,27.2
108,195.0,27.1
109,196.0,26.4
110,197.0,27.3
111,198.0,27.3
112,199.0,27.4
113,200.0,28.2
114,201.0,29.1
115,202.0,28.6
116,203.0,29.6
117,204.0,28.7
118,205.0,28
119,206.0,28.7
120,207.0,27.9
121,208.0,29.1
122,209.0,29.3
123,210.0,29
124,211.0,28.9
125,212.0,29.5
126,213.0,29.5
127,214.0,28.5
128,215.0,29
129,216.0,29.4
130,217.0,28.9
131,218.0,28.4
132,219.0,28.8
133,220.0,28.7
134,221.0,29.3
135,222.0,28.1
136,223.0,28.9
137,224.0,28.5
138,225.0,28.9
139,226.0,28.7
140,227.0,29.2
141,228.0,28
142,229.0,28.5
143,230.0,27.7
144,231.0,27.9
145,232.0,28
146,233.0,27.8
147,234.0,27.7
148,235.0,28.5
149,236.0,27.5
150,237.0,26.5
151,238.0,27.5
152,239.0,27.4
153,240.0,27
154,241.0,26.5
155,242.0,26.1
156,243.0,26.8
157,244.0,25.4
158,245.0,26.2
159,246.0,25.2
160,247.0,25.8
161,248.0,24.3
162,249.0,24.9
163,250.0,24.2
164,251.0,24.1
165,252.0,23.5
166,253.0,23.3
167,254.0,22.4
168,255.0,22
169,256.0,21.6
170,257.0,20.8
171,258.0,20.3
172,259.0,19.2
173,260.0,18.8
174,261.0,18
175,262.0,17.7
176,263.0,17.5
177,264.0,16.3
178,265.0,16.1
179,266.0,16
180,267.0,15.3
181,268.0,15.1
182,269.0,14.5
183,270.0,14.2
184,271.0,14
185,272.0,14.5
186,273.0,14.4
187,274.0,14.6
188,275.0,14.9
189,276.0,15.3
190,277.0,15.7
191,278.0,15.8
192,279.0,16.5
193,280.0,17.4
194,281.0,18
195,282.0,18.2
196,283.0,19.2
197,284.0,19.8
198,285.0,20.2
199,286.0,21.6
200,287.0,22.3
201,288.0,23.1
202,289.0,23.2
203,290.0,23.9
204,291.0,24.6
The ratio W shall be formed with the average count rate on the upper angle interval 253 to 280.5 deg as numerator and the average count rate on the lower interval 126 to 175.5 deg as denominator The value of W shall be 0.7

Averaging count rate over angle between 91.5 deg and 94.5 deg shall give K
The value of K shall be 29.3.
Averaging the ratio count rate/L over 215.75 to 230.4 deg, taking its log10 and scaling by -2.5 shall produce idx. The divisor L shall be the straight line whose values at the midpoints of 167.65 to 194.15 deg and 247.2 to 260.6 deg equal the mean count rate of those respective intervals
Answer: -0.183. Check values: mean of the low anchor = 26.8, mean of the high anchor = 22.3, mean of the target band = 28.7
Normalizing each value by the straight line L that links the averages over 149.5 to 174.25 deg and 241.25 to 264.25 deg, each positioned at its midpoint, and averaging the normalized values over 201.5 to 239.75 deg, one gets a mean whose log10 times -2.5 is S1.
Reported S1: -0.20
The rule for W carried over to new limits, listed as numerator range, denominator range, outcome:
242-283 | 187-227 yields 0.68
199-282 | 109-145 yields 0.90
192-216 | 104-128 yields 1.03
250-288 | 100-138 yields 0.67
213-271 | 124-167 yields 0.93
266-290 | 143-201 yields 0.65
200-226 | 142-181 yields 1.10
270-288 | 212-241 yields 0.61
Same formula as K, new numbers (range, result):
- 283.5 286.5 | 20.5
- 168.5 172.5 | 25.4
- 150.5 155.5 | 26.7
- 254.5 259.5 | 20.8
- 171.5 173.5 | 26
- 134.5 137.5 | 26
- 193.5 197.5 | 27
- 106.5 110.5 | 28.3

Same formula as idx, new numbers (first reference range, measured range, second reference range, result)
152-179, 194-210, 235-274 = -0.17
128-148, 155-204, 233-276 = -0.09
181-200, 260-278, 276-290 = 0.30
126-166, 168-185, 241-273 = -0.08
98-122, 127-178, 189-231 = 0.08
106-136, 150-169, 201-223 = 0.08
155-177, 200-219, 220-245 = -0.07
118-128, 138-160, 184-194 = 0.02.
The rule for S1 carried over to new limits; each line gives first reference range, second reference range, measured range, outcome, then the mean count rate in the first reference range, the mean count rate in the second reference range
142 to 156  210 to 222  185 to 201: 0.03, 26.7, 29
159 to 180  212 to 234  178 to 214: -0.03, 25.8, 28.6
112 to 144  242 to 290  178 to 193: -0.15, 26.8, 19.7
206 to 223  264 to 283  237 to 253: -0.16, 28.9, 15.7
